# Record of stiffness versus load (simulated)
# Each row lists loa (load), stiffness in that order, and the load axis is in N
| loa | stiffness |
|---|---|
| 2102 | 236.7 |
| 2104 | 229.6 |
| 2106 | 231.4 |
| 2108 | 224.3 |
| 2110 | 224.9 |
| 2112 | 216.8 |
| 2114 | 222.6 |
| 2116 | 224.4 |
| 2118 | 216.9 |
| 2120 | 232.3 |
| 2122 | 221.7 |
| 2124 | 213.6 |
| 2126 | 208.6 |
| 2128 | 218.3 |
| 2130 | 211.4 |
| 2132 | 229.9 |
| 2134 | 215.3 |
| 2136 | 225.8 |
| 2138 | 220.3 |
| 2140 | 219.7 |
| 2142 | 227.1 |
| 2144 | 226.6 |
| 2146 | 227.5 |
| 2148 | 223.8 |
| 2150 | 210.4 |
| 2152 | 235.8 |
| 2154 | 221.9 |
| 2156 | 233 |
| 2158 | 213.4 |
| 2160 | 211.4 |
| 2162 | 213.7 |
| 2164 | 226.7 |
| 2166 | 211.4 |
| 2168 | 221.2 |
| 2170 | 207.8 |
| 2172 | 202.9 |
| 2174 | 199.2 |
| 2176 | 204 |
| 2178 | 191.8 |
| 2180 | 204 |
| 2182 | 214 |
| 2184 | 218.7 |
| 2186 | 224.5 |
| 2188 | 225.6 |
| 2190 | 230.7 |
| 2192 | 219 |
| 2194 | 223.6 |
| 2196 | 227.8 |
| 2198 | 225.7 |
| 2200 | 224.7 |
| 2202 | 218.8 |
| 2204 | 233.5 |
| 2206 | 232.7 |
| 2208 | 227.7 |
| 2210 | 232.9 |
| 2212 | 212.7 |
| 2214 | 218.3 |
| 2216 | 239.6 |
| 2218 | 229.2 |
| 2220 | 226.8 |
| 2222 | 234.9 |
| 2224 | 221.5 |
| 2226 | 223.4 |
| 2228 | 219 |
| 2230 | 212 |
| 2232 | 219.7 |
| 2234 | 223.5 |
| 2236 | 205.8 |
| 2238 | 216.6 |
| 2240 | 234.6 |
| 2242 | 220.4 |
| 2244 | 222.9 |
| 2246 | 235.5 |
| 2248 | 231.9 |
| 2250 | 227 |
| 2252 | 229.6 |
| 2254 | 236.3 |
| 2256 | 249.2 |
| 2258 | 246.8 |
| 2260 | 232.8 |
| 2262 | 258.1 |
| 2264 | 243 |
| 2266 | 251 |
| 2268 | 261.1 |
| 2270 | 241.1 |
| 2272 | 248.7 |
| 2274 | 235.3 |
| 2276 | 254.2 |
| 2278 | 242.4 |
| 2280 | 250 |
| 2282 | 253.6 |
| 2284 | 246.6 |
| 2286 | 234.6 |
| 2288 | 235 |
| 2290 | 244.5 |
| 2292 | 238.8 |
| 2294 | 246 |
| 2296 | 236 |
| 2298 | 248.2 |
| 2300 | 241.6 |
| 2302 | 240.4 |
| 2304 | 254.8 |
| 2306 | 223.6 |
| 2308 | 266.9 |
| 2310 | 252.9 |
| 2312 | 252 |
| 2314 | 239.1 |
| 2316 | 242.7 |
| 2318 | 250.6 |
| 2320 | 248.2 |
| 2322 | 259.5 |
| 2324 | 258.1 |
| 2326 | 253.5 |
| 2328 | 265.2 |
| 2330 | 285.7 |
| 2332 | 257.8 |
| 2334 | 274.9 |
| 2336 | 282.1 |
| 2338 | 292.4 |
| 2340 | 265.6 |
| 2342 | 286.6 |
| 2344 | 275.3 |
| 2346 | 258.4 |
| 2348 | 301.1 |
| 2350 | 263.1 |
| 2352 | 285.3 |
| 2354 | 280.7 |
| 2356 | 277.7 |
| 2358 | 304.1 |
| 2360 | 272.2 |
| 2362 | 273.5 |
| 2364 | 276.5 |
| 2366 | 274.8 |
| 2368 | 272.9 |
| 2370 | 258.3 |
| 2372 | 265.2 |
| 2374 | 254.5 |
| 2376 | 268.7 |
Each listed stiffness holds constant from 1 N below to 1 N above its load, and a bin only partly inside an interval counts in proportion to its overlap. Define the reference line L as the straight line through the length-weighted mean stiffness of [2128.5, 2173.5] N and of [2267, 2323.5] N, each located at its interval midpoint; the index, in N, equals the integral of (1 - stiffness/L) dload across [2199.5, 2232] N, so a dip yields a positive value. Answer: 0.9 N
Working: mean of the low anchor 220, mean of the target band 225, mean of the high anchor 246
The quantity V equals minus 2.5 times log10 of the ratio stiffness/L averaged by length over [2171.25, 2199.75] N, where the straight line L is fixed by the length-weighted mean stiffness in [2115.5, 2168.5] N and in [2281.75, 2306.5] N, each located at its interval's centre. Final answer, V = 0.06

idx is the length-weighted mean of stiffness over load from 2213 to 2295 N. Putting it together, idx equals 235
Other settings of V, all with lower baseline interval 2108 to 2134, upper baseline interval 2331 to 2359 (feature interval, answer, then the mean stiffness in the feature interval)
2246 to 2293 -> 0.07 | 243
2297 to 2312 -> 0.09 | 247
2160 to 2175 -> 0.10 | 212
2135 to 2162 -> 0.02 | 222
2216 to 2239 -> 0.12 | 222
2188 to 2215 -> 0.07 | 225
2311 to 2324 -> 0.09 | 249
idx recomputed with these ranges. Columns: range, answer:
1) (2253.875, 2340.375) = 251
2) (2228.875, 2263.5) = 230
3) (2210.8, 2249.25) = 224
